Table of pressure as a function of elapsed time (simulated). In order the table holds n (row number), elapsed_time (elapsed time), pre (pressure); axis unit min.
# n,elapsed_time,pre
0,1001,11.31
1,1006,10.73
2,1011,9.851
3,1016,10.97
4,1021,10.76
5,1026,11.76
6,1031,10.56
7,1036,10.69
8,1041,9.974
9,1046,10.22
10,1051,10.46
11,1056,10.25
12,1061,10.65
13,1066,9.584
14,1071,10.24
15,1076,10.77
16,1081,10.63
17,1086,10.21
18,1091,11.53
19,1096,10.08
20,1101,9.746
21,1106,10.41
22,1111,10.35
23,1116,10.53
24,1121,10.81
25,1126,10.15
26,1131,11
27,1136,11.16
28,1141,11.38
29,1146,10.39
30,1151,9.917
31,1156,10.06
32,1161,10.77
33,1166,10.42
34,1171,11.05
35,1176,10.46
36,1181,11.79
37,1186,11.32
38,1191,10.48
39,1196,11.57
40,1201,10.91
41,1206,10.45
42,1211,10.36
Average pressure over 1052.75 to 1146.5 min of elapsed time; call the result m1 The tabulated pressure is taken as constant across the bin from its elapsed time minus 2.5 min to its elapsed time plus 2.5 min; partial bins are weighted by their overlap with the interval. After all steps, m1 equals 10.5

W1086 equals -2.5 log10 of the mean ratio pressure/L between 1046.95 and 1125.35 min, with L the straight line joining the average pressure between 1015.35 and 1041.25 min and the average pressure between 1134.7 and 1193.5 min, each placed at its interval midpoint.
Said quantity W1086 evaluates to 0.04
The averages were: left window 10.8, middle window 10.4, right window 10.8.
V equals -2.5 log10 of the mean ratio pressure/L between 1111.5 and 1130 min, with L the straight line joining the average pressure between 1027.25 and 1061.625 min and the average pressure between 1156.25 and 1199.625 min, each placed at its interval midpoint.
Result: 0.02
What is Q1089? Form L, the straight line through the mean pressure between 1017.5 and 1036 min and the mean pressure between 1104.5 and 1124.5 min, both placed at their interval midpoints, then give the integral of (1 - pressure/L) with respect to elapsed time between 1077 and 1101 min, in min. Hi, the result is 0.3 min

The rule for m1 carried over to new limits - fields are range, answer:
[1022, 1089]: 10.5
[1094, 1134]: 10.4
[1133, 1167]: 10.6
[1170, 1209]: 11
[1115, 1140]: 10.8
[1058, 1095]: 10.5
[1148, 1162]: 10.2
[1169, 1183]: 11.1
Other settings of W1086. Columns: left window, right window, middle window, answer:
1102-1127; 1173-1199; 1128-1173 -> 0.01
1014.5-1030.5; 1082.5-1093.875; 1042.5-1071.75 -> 0.07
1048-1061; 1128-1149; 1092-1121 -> 0.04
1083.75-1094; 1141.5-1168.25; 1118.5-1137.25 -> -0.02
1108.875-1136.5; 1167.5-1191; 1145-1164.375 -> 0.06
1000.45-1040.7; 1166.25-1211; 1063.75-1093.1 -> 0.03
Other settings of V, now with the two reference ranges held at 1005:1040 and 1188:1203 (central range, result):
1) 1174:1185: -0.020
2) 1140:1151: 0.033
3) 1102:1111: 0.059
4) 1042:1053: 0.050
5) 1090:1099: 0.022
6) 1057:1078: 0.052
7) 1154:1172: 0.040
